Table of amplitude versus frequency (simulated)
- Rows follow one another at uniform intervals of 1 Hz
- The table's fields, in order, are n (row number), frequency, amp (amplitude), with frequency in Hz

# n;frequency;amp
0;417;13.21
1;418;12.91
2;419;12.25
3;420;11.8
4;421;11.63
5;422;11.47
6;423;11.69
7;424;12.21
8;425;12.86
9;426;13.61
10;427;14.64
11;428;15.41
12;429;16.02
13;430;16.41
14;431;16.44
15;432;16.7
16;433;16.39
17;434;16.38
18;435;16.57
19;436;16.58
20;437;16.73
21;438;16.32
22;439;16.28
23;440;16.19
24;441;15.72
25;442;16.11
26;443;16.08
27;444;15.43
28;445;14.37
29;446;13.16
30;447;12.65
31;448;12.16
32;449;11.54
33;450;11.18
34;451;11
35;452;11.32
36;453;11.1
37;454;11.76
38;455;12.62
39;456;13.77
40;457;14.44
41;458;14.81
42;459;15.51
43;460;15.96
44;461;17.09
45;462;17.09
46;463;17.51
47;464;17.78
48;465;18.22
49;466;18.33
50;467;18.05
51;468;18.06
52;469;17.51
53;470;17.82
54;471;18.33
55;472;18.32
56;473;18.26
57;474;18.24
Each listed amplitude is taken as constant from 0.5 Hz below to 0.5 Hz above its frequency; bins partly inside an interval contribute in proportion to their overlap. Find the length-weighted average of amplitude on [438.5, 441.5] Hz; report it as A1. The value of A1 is 16.1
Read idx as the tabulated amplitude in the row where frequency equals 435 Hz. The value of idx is 16.57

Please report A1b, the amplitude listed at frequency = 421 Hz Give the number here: 11.63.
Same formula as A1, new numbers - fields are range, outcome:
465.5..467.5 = 18.2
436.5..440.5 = 16.4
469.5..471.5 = 18.1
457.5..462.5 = 16.1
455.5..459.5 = 14.6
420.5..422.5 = 11.6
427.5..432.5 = 16.2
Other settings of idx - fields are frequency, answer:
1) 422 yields 11.47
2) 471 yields 18.33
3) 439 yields 16.28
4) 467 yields 18.05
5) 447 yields 12.65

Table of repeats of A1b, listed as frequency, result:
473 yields 18.26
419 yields 12.25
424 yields 12.21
